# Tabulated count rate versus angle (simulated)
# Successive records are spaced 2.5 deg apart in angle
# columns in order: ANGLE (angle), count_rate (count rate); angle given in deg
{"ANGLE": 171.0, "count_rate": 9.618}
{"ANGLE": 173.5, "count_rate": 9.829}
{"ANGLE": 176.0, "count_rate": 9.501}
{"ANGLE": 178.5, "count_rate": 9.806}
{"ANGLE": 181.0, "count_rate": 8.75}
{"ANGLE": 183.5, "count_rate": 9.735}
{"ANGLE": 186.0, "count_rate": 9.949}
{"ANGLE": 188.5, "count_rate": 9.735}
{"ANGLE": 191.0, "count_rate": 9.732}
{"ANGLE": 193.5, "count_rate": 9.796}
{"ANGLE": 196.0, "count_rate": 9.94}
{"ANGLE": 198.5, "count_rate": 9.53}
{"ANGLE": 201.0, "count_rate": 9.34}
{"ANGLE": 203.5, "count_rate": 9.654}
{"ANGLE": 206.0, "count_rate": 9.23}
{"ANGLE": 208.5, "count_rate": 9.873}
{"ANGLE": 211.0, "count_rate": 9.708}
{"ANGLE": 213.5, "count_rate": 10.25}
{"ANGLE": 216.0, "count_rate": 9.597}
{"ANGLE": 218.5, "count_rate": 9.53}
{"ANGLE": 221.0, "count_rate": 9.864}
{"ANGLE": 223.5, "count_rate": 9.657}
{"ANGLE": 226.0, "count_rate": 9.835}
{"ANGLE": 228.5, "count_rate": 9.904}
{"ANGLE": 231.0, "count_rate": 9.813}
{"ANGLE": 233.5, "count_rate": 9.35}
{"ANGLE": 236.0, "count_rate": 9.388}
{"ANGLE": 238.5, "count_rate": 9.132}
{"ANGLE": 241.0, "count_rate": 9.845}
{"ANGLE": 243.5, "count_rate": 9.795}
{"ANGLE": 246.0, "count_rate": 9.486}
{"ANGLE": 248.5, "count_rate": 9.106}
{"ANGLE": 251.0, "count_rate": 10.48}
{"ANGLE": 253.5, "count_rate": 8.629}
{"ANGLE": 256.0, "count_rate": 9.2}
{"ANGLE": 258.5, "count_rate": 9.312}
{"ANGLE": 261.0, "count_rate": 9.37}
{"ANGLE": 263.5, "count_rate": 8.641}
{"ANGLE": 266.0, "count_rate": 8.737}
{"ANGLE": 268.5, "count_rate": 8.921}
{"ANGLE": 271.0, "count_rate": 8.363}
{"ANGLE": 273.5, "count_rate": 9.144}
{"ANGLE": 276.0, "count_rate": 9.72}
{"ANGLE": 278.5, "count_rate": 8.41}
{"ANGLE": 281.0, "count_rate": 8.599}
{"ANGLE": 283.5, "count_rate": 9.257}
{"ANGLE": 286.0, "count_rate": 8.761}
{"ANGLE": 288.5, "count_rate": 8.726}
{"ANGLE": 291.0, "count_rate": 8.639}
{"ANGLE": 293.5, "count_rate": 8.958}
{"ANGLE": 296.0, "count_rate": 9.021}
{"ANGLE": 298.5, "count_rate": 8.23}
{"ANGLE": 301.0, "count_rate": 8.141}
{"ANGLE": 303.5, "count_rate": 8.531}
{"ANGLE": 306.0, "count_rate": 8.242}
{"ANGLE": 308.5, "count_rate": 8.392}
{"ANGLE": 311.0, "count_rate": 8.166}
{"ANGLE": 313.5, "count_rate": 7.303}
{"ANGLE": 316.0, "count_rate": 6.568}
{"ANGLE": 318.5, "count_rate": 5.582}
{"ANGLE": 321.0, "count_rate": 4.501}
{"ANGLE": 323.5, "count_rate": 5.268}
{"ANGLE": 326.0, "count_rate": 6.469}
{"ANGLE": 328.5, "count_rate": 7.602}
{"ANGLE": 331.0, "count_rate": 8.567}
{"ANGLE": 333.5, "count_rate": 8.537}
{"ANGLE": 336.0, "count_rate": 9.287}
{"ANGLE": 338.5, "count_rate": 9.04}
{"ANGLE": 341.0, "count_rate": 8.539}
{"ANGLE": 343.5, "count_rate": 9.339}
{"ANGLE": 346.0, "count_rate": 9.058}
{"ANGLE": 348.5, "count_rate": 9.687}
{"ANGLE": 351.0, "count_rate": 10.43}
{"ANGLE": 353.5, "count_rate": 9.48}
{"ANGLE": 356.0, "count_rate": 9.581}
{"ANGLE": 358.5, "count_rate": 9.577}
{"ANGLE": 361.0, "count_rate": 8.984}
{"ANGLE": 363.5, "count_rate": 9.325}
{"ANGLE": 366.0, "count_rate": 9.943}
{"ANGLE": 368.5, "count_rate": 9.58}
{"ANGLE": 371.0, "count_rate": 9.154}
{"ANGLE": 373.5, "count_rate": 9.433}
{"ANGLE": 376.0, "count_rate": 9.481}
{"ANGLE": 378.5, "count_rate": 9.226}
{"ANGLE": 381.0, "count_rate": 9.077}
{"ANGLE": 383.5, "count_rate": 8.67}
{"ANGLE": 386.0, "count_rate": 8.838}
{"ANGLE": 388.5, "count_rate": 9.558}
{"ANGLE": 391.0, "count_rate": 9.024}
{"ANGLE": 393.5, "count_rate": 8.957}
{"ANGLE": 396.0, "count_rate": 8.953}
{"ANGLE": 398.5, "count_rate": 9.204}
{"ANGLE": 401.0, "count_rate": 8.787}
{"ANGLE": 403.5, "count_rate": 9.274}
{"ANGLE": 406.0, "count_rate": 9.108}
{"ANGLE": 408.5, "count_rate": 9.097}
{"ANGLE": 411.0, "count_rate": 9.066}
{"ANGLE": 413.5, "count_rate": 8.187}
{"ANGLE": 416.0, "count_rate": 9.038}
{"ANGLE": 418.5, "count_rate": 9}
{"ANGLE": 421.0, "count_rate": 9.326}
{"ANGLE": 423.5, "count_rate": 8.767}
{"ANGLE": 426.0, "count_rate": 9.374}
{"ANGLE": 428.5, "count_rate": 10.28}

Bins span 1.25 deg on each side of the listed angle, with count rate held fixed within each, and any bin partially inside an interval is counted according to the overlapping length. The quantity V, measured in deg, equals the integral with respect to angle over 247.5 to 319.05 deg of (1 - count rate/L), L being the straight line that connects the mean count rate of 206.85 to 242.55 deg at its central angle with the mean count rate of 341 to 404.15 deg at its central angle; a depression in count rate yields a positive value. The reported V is 6.88 deg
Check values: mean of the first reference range 9.69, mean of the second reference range 9.29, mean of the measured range 8.62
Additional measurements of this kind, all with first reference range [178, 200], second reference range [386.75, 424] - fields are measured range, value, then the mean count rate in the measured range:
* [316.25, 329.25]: 4.8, 5.87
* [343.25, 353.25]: -0.5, 9.64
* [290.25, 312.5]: 2.1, 8.46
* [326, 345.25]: 1.4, 8.57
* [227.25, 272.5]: 0.8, 9.3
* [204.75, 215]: -0.2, 9.76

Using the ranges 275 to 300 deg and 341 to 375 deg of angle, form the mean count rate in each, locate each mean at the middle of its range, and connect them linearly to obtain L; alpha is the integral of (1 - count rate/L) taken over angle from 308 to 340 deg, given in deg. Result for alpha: 6.45 deg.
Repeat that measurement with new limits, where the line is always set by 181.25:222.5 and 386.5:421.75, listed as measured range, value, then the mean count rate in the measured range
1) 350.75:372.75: -0.83 deg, 9.52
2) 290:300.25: 0.77 deg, 8.69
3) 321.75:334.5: 2.92 deg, 7.15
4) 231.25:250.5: 0.13 deg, 9.5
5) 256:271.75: 0.93 deg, 8.93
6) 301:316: 2.16 deg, 8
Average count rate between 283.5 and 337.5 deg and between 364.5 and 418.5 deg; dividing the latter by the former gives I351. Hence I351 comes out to 1.17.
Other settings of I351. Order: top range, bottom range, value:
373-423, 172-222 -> 0.94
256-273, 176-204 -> 0.93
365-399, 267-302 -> 1.05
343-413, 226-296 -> 1.01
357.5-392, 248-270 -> 1.01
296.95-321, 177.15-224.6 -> 0.78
